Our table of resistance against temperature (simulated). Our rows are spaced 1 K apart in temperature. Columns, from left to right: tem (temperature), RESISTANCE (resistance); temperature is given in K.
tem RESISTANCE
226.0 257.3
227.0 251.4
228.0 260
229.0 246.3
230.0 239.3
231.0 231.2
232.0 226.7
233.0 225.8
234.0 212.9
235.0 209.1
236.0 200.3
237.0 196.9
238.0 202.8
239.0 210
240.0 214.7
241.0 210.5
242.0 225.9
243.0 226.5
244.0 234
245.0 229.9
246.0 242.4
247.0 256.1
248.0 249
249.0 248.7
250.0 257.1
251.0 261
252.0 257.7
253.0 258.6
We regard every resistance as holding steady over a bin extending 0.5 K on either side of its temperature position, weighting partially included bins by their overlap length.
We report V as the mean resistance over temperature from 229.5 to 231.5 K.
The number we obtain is 235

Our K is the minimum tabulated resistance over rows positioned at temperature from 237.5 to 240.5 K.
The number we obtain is 202.8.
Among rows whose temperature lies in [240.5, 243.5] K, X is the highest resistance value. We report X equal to 226.5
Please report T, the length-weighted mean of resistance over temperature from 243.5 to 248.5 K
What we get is 242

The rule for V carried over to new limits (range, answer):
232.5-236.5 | 212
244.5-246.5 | 236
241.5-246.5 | 232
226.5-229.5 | 253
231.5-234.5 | 222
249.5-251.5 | 259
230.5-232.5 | 229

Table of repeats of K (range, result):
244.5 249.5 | 229.9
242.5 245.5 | 226.5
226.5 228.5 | 251.4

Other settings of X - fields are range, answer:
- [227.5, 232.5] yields 260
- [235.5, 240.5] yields 214.7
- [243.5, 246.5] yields 242.4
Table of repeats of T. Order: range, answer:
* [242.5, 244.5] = 230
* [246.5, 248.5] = 253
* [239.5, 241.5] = 213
